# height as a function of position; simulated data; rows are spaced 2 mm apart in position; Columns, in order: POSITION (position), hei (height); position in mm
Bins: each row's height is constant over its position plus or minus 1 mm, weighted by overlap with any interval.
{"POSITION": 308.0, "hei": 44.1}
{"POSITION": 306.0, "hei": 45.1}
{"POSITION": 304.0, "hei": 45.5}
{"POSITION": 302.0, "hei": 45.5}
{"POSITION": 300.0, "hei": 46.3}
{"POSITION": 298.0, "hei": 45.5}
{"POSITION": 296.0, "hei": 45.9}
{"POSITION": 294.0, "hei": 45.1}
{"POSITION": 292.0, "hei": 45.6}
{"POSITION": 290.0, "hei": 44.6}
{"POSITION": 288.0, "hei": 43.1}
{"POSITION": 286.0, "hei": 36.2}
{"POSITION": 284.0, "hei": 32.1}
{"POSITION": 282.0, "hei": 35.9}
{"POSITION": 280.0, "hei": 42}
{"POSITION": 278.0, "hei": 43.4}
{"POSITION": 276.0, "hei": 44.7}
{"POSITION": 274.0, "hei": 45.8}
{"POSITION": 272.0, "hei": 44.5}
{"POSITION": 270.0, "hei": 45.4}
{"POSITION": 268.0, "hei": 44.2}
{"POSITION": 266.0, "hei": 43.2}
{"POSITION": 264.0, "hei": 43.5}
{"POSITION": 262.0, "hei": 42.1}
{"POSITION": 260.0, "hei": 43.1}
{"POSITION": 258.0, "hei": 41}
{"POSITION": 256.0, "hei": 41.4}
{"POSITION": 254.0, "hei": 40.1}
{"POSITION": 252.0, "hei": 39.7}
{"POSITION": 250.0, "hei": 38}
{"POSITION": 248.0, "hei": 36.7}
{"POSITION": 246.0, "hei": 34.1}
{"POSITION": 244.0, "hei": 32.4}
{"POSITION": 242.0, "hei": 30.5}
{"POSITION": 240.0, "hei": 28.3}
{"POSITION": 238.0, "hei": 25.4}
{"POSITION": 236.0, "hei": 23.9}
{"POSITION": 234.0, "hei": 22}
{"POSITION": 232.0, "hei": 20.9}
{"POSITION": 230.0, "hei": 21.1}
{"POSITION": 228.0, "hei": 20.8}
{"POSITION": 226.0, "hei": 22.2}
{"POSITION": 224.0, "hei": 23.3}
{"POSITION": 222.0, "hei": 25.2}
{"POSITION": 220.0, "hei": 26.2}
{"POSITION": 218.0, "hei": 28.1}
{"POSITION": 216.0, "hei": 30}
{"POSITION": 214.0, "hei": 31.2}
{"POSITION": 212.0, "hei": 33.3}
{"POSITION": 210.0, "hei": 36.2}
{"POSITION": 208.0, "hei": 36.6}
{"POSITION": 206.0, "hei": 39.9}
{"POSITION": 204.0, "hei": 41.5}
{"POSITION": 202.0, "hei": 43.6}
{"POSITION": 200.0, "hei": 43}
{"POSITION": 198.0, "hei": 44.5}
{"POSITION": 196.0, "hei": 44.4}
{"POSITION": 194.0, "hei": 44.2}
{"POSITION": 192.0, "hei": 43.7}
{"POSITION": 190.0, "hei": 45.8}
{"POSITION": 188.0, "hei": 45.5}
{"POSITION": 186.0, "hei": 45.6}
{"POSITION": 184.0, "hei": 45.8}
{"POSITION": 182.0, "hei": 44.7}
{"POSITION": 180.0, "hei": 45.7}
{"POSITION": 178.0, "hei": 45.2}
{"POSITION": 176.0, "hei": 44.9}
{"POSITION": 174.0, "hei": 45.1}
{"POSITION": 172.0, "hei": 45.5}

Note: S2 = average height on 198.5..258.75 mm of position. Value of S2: 32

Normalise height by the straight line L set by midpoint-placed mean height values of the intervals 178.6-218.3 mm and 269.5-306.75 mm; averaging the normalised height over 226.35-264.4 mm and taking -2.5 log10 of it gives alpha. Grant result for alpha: 0.28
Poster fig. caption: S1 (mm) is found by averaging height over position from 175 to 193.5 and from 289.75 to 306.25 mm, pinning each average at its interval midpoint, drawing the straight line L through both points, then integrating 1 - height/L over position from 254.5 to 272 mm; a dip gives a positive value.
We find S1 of 0.9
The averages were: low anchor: 45.2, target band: 43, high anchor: 45.5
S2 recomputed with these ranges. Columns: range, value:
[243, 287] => 40.4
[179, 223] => 39.3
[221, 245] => 24.7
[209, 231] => 27.1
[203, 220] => 34.1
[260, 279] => 44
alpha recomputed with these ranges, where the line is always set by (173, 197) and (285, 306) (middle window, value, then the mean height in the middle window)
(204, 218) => 0.28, 34.6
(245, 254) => 0.19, 37.5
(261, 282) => 0.03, 43.5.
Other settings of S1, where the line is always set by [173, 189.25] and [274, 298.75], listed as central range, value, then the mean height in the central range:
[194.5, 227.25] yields 7.4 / 34.4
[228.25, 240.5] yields 5.7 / 23.2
